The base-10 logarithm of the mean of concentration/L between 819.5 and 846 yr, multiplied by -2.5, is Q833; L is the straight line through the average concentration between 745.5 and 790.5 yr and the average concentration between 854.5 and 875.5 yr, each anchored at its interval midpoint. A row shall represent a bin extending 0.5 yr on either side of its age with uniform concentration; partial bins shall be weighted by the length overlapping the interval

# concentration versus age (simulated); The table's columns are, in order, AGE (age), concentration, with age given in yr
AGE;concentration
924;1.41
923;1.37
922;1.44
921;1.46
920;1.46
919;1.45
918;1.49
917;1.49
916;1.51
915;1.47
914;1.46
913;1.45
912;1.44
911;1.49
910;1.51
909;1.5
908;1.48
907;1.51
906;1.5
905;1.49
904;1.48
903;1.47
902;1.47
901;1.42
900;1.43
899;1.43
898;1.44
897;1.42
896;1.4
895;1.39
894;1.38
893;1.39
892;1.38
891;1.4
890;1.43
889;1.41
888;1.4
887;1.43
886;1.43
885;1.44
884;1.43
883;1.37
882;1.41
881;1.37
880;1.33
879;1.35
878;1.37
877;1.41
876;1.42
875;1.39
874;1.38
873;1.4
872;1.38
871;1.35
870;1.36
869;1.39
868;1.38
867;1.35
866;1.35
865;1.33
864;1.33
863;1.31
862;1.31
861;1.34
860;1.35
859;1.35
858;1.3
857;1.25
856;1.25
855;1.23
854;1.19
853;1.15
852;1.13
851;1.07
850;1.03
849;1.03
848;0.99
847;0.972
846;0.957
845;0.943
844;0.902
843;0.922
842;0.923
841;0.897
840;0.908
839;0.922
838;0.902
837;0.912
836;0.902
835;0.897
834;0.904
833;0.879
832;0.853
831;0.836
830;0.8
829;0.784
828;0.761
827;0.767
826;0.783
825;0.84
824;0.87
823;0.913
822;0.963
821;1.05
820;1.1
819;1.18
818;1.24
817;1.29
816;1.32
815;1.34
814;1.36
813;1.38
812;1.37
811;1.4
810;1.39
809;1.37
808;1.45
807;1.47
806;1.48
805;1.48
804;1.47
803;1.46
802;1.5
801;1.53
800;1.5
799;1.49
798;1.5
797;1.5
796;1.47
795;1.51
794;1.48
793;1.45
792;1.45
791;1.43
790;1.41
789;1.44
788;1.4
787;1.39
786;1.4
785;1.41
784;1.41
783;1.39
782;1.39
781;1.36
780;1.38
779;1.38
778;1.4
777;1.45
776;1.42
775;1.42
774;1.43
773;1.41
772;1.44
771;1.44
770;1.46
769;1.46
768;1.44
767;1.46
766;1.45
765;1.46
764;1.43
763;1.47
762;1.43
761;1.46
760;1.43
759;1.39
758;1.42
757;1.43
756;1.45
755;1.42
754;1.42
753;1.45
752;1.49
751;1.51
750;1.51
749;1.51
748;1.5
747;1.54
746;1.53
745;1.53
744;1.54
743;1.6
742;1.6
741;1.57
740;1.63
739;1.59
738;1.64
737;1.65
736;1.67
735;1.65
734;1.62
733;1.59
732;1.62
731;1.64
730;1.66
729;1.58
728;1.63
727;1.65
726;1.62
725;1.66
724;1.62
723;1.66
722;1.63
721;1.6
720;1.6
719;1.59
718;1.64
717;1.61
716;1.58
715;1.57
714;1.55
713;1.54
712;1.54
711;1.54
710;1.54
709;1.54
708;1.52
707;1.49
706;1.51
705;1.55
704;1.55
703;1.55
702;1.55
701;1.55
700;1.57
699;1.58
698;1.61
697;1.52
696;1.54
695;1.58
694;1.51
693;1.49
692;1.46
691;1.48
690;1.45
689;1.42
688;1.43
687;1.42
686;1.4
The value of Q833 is 0.47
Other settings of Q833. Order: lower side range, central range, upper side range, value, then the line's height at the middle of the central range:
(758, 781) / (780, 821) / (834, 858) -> -0.12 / 1.26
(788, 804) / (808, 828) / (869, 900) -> 0.25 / 1.45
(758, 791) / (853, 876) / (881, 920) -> 0.09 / 1.44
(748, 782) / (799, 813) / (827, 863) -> -0.18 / 1.23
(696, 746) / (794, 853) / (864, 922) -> 0.30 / 1.49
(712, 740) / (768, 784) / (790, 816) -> 0.07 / 1.51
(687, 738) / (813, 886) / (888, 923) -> 0.28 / 1.48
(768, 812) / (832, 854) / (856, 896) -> 0.40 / 1.4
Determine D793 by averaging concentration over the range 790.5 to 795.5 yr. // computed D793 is 1.46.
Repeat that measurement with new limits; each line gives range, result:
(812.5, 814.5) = 1.37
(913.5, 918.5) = 1.48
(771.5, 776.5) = 1.42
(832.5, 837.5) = 0.899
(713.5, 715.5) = 1.56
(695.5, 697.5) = 1.53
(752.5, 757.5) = 1.43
